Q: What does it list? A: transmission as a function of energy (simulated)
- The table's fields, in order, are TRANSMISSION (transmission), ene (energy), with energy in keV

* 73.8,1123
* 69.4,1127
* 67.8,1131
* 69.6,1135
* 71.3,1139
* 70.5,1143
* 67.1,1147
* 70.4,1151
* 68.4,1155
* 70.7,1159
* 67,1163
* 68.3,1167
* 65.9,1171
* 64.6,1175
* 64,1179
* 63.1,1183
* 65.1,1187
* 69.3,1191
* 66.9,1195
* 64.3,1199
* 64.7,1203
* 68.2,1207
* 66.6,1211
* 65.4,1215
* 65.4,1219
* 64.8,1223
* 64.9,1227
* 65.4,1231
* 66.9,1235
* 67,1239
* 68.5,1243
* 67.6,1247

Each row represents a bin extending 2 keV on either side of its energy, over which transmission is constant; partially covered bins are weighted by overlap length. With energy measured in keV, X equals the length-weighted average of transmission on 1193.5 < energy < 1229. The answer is 65.7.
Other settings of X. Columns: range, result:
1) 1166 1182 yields 65.4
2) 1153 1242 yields 66.2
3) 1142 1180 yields 67.7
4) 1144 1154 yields 68.9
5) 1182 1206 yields 65.8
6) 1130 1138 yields 69.1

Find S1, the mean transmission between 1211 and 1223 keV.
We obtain 65.5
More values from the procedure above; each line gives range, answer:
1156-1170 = 68.5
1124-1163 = 69.5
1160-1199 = 66.1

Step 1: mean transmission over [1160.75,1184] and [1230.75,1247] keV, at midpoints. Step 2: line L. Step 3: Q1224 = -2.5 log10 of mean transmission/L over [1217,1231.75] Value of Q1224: 0.03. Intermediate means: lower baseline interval 65.6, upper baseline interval 67.2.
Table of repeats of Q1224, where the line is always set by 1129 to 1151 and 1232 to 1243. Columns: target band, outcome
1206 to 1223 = 0.02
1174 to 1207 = 0.04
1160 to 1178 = 0.03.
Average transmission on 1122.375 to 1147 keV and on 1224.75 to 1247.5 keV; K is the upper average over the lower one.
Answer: 1.0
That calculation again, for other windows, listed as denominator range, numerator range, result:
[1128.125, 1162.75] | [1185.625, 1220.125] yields 0.96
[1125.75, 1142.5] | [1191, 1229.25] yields 0.95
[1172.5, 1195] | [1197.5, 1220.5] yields 1.01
